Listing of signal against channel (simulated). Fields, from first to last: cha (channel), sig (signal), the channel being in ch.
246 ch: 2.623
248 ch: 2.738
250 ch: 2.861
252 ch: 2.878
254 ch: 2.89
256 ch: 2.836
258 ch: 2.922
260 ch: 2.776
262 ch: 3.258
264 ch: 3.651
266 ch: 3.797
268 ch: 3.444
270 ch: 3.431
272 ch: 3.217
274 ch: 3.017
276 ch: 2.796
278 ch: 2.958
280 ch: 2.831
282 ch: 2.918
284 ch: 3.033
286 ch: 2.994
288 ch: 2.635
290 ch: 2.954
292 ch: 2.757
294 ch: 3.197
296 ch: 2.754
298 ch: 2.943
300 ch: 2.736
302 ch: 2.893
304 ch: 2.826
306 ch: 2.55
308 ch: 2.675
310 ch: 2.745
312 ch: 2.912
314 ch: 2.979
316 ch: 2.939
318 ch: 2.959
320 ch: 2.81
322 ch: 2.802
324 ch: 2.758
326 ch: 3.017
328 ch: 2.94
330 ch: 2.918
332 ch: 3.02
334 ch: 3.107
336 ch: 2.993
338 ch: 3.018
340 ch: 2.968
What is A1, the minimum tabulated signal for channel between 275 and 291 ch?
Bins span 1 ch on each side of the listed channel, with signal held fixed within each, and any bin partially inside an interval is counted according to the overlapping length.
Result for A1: 2.635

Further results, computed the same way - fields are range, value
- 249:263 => 2.776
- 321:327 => 2.758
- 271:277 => 2.796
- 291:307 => 2.55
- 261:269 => 3.258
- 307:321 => 2.675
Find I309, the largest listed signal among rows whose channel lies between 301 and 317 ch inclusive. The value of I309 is 2.979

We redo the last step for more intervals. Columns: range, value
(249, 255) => 2.89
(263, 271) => 3.797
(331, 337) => 3.107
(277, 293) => 3.033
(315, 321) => 2.959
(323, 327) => 3.017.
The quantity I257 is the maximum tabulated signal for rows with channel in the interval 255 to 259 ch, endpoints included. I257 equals 2.922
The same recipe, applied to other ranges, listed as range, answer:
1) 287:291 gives 2.954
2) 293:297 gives 3.197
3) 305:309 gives 2.675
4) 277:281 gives 2.958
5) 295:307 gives 2.943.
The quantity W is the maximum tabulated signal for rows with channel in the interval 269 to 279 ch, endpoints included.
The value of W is 3.431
